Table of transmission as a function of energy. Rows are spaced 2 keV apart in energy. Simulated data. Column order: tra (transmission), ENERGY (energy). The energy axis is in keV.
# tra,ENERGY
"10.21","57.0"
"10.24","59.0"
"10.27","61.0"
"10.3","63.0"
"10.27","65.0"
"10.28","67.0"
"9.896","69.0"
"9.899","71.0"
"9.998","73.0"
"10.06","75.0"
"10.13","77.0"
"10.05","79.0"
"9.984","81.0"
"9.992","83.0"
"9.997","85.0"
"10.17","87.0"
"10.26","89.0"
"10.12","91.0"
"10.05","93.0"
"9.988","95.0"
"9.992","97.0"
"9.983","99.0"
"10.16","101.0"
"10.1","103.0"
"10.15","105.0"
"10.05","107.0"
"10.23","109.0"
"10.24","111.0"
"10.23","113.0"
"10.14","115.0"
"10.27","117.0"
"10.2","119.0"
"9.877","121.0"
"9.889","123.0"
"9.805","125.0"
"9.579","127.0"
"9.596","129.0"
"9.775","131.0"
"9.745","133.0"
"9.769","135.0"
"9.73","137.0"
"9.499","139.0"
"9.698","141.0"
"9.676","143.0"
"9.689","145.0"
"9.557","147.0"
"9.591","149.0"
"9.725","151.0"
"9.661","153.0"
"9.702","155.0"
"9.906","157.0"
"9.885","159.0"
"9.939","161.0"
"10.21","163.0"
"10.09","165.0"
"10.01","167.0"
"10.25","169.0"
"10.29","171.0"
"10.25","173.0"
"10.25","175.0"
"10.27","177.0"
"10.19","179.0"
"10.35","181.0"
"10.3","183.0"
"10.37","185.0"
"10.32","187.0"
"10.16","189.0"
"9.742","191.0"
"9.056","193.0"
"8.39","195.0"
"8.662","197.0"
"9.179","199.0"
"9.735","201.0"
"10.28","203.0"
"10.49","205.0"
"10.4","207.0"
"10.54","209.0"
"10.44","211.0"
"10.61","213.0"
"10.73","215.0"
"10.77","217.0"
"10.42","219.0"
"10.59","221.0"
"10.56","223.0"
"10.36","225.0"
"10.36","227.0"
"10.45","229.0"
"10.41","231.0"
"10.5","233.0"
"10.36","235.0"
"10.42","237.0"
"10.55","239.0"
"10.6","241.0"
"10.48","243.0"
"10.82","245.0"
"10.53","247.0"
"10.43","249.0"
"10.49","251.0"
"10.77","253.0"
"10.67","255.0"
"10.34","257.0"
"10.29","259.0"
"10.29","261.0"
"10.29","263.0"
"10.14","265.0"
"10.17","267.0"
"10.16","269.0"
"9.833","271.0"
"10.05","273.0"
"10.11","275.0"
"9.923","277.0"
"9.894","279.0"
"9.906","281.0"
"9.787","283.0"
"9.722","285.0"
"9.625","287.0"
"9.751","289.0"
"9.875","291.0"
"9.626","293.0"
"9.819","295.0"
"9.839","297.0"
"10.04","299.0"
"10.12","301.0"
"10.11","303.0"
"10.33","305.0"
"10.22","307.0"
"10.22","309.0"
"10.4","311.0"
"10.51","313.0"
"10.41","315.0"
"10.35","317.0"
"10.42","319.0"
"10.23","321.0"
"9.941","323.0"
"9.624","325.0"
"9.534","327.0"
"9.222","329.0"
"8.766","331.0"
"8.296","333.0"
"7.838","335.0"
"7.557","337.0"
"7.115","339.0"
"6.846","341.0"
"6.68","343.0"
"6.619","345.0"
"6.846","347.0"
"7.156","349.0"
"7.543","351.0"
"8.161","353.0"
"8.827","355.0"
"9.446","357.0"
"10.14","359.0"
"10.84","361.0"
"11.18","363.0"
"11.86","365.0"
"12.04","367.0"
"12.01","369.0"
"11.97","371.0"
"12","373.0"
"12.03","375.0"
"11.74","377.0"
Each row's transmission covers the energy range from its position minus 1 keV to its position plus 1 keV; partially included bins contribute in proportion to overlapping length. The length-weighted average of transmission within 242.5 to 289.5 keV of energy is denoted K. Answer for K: 10.2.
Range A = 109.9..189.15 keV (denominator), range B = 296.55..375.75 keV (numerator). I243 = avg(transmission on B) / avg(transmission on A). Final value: 1.0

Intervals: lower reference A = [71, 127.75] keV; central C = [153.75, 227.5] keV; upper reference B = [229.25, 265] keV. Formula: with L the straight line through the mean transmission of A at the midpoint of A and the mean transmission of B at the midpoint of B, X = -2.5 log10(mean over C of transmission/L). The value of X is 0.02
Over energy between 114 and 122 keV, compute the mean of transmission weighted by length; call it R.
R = 10.1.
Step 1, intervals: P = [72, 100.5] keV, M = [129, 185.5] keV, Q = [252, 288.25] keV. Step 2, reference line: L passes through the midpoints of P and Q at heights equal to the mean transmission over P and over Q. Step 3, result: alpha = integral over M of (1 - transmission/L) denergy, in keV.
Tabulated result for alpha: 0.8 keV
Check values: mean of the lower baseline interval 10.1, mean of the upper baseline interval 10.1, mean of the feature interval 9.93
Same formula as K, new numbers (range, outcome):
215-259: 10.5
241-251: 10.6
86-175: 9.95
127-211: 9.88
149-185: 10.1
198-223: 10.4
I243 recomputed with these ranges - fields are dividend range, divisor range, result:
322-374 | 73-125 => 0.91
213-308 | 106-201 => 1.04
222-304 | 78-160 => 1.03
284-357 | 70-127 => 0.91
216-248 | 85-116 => 1.04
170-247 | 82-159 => 1.03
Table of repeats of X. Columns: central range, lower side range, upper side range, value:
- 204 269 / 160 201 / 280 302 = -0.06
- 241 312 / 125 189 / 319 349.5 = -0.16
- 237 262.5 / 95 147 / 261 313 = -0.06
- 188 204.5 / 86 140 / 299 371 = 0.04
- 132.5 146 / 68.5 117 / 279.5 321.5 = 0.04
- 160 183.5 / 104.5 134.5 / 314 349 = -0.06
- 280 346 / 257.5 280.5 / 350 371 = 0.09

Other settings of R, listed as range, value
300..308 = 10.2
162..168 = 10.1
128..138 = 9.72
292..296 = 9.72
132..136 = 9.76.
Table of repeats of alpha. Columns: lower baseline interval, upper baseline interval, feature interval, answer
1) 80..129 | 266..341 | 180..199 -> 0.4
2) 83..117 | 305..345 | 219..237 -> -1.7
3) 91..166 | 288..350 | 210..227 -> -1.8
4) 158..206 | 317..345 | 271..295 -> -2.1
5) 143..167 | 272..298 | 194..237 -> -1.7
